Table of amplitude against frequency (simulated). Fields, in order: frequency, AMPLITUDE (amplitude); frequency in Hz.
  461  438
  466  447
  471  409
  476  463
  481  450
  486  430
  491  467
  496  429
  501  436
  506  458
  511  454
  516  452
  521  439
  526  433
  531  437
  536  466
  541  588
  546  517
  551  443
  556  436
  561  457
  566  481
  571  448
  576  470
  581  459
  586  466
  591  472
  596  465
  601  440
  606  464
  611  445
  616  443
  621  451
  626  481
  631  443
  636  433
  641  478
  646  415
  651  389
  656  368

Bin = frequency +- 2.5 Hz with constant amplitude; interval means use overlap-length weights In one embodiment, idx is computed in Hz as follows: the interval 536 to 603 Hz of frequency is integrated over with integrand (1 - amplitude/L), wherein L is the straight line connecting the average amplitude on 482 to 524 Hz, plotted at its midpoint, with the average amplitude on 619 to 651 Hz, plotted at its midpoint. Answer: -4.05 Hz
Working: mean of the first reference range 446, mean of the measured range 472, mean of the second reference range 445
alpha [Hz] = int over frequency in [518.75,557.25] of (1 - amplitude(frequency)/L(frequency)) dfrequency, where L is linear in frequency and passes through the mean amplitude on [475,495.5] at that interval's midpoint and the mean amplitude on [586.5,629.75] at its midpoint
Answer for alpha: -1.5 Hz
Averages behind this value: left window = 449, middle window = 471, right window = 458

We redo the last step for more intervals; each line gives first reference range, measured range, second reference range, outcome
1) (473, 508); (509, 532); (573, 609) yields 0.42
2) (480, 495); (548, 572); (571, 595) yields 0.30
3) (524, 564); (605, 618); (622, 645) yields 0.29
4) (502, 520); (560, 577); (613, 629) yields -0.35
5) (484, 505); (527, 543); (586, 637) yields -1.49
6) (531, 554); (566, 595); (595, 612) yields 0.26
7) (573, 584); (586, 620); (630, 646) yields 0.09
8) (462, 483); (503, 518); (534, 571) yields 0.22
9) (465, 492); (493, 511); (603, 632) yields 0.06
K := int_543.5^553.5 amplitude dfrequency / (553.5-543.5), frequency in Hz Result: 480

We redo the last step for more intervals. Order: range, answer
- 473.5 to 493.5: 452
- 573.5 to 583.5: 464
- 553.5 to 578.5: 458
